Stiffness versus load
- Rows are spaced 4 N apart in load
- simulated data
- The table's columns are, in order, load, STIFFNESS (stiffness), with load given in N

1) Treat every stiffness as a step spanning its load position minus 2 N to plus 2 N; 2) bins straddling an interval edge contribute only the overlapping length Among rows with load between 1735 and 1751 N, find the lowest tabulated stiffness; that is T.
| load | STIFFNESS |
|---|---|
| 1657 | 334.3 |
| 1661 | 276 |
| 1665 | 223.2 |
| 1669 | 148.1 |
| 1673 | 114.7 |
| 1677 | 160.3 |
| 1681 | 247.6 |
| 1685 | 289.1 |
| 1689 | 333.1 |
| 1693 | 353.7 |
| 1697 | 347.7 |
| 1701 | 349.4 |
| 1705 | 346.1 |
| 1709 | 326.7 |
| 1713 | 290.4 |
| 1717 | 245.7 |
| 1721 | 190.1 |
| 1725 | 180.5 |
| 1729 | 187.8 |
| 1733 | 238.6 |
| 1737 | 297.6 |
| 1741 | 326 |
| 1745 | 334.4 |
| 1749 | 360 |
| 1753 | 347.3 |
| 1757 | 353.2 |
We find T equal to 297.6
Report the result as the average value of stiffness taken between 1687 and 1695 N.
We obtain 343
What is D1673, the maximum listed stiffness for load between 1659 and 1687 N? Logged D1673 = 289.1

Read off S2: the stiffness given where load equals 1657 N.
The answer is 334.3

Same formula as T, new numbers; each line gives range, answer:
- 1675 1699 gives 160.3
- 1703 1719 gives 245.7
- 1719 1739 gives 180.5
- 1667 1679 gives 114.7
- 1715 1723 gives 190.1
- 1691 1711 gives 326.7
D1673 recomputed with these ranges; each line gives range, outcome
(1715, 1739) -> 297.6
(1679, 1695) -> 353.7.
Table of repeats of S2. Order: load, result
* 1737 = 297.6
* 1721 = 190.1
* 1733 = 238.6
